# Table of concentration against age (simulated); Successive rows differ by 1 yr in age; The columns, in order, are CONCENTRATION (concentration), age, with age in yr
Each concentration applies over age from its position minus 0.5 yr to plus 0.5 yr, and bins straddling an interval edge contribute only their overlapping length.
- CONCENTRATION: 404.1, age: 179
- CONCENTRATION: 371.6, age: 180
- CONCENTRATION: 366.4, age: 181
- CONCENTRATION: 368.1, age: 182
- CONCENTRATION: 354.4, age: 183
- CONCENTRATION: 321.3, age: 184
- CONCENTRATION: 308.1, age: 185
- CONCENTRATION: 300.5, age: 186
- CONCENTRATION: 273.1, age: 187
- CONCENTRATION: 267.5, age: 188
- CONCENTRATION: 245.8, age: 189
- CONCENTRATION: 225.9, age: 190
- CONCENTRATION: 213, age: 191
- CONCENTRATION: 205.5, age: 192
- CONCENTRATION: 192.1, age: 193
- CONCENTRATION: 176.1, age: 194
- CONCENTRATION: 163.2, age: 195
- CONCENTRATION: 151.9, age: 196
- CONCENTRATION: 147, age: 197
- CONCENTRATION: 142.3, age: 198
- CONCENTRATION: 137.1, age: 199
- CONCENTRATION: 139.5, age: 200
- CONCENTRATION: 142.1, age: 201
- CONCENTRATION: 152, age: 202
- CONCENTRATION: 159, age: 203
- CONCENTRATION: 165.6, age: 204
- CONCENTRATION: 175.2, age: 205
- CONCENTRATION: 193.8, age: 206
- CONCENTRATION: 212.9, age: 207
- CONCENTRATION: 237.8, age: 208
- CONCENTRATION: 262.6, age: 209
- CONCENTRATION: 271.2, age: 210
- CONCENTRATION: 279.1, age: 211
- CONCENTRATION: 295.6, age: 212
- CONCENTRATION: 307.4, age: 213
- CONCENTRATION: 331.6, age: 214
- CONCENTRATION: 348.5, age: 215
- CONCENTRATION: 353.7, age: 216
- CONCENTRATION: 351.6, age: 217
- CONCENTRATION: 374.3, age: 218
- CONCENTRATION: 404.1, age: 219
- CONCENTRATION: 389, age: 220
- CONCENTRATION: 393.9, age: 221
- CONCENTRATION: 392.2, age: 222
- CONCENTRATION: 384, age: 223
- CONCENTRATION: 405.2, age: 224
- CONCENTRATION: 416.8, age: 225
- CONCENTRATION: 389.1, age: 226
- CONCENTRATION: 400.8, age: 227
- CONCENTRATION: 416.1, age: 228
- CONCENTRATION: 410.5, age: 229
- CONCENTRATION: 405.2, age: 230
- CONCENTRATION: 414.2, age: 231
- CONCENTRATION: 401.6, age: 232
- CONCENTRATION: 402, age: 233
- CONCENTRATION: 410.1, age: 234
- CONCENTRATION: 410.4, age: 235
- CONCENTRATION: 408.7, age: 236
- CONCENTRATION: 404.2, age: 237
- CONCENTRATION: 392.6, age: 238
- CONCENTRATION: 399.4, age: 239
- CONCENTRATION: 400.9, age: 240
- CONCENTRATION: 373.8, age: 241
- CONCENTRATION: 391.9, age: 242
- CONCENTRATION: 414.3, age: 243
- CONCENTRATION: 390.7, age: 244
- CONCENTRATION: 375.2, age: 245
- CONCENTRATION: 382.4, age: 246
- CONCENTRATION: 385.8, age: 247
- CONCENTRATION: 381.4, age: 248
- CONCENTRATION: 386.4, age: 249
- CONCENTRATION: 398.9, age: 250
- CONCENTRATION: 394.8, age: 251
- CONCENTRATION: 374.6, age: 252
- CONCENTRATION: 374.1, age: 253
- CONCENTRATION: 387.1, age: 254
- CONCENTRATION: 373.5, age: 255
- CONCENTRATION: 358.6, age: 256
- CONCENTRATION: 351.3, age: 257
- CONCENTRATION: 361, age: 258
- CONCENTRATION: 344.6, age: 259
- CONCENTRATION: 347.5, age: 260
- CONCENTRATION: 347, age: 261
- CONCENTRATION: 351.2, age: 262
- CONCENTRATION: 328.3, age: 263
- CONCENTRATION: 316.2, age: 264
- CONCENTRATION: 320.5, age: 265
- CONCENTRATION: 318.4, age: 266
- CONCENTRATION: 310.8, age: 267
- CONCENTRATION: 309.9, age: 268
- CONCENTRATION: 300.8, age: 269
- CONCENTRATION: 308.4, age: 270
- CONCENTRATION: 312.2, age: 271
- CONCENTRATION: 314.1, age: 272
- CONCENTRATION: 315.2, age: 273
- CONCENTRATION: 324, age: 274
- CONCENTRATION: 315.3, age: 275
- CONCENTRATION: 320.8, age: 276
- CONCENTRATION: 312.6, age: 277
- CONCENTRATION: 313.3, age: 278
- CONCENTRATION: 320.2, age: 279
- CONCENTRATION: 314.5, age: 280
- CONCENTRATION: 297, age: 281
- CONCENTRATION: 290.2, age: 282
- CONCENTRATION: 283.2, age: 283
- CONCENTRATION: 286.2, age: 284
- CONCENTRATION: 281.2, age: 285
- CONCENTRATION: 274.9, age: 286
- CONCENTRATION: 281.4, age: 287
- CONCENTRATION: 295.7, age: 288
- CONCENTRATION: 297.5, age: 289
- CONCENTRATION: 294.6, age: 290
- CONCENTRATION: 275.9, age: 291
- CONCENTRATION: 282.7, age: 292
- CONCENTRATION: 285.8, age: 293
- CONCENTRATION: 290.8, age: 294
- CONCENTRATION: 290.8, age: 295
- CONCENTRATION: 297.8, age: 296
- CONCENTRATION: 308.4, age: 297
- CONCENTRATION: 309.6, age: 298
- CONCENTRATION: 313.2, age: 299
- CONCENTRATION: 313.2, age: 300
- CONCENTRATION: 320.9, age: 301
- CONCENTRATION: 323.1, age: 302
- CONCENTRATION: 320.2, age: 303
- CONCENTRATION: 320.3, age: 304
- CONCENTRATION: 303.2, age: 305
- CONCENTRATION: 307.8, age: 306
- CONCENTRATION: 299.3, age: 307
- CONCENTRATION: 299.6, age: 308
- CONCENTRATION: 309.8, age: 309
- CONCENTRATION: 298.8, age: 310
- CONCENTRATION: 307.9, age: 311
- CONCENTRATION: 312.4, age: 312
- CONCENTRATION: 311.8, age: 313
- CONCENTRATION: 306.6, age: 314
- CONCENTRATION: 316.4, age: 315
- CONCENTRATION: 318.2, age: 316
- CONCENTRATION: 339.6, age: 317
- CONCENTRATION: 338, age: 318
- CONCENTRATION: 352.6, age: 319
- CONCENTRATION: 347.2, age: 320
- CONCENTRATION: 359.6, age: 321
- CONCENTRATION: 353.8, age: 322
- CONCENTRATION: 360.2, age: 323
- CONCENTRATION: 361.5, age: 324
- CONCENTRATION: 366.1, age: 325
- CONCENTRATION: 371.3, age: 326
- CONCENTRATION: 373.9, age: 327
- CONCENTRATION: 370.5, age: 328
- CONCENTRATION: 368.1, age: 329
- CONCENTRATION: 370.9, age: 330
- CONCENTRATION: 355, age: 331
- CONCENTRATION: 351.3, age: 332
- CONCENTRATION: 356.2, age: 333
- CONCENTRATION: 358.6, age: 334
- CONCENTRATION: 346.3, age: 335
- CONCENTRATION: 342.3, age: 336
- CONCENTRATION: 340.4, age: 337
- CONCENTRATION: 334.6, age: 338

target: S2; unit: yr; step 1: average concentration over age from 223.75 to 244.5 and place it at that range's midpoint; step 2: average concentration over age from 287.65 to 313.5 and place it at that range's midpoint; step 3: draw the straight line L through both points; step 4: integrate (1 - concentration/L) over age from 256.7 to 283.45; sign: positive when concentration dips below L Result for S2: 2.2 yr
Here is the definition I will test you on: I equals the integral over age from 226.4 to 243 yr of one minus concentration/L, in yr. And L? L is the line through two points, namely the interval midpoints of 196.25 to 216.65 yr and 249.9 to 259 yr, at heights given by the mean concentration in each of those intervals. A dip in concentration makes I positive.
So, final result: -5.0 yr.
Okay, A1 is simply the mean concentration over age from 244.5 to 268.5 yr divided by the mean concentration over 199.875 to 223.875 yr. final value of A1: 1.3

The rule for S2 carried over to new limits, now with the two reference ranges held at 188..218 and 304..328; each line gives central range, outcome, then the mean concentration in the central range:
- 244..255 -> -4.8 yr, 384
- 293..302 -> 0.2 yr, 305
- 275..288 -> 0.0 yr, 299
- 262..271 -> -1.0 yr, 316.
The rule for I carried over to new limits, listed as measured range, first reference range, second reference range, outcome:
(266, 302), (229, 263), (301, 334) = 5.65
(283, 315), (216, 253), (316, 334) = 5.85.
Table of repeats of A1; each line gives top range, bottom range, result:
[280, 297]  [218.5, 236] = 0.72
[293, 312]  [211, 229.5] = 0.82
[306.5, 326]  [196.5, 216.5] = 1.48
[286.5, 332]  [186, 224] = 1.28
